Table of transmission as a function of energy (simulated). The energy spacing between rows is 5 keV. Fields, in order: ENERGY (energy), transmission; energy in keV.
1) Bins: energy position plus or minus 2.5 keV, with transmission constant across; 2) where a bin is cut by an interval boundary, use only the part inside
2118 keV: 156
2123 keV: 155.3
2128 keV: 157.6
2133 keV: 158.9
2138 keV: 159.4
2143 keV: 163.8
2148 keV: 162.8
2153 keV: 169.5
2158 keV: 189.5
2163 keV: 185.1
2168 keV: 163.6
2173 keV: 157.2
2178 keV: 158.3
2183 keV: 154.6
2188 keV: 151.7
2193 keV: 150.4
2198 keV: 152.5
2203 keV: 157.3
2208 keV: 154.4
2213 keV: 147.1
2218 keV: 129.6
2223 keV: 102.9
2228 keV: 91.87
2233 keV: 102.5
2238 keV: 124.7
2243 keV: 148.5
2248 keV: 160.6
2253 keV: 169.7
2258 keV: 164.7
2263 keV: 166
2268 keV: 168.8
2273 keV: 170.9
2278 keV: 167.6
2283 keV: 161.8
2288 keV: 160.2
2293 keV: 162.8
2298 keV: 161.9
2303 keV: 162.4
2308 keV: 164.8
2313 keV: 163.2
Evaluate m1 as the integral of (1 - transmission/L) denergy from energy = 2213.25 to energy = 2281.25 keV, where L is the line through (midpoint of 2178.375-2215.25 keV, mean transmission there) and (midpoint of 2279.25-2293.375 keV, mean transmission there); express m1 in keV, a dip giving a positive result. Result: 6.13 keV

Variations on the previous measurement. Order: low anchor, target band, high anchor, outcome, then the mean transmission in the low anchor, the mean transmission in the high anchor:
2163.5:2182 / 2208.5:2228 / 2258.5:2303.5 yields 4.6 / 162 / 165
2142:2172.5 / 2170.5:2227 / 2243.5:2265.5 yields 7.7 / 172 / 164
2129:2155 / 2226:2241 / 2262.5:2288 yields 5.2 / 162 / 166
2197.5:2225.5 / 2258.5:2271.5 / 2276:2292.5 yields -0.9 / 140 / 163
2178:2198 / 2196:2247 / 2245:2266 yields 8.6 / 153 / 165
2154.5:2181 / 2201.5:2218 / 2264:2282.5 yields 2.0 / 170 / 168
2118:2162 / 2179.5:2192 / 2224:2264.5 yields 0.0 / 165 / 139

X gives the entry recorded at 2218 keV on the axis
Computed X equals 129.6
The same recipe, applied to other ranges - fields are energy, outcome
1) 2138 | 159.4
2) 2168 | 163.6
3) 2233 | 102.5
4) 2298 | 161.9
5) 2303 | 162.4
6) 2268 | 168.8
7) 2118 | 156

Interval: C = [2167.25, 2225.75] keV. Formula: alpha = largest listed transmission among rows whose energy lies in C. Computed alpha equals 163.6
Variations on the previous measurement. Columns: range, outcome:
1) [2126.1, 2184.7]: 189.5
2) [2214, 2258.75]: 169.7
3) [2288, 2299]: 162.8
